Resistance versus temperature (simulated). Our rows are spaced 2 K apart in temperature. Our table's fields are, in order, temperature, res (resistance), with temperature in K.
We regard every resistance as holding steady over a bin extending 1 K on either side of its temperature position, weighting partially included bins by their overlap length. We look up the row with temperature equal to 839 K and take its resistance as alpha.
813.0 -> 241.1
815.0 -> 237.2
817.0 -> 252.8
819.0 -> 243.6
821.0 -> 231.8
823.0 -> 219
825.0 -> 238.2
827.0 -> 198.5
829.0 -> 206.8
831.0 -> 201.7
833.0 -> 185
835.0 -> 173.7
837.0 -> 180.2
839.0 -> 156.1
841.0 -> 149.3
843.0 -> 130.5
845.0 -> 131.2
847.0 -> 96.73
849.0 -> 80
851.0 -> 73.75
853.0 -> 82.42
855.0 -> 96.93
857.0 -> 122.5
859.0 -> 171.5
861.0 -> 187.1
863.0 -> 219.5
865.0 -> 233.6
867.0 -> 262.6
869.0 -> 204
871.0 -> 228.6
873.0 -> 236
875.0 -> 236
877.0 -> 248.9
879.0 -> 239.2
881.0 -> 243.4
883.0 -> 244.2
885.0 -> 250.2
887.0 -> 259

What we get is 156.1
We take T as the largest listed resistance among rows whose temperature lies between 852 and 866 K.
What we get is 233.6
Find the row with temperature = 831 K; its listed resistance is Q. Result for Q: 201.7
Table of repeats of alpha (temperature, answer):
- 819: 243.6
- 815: 237.2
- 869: 204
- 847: 96.73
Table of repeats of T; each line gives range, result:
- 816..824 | 252.8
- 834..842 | 180.2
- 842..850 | 131.2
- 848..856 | 96.93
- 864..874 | 262.6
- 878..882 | 243.4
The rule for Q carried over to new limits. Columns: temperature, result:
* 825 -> 238.2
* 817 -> 252.8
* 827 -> 198.5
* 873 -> 236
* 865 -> 233.6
